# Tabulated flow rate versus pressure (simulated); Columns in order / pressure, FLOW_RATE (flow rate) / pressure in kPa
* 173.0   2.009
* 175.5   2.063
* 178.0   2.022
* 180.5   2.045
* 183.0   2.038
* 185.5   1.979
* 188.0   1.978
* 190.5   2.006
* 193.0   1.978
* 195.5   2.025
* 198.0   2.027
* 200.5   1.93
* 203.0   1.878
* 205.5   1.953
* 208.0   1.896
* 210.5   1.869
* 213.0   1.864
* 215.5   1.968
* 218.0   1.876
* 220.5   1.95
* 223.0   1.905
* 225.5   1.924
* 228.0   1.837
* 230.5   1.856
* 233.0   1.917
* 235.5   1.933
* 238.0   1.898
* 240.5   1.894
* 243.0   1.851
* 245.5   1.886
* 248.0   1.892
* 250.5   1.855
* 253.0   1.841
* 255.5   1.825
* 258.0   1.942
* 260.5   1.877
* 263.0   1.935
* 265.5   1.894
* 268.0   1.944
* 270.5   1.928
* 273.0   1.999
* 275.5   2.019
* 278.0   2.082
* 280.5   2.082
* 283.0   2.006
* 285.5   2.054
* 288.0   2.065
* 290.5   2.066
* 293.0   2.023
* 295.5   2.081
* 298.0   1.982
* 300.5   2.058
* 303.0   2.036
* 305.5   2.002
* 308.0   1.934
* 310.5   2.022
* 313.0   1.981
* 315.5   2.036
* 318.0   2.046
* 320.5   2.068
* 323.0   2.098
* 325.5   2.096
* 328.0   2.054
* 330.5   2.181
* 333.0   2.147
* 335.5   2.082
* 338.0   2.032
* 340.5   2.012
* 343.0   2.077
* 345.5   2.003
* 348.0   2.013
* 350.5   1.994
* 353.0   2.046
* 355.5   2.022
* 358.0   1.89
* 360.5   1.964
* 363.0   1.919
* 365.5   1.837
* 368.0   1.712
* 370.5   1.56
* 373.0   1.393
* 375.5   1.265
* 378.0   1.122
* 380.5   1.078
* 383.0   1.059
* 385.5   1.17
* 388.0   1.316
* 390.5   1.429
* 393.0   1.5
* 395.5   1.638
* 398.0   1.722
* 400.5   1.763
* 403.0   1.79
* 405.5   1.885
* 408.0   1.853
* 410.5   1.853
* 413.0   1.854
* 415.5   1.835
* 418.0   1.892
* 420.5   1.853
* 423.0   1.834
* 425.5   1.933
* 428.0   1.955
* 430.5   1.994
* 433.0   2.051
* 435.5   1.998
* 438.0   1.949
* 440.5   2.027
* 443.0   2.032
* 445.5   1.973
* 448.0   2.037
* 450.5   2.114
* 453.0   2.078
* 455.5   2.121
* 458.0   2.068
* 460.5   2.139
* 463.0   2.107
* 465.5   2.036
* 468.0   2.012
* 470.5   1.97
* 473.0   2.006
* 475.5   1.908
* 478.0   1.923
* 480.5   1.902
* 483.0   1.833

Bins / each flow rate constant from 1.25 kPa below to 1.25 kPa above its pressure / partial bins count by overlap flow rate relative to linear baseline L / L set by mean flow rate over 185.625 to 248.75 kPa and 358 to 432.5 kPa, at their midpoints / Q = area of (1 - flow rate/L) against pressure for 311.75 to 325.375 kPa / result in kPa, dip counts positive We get -2.1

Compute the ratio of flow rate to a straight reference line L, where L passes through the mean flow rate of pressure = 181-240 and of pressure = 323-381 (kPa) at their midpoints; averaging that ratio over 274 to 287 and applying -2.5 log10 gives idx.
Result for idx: -0.082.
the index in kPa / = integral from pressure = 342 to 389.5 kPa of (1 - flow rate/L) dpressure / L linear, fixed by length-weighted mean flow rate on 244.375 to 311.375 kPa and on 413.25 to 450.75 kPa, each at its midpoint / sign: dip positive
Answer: 7.6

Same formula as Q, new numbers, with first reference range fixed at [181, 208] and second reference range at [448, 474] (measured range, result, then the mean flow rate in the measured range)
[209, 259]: 2.54 kPa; 1.89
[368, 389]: 7.88 kPa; 1.27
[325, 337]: -0.53 kPa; 2.11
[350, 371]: 1.46 kPa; 1.89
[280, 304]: -0.42 kPa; 2.04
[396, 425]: 3.11 kPa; 1.83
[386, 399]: 3.47 kPa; 1.5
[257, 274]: 0.60 kPa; 1.93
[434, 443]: 0.26 kPa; 2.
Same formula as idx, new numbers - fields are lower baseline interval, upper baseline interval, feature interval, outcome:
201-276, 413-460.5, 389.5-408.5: 0.16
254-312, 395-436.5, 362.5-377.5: 0.21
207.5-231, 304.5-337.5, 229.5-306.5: 0.01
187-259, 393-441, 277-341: -0.09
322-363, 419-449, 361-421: 0.24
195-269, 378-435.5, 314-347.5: -0.16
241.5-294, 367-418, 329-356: -0.20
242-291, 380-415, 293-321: -0.10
